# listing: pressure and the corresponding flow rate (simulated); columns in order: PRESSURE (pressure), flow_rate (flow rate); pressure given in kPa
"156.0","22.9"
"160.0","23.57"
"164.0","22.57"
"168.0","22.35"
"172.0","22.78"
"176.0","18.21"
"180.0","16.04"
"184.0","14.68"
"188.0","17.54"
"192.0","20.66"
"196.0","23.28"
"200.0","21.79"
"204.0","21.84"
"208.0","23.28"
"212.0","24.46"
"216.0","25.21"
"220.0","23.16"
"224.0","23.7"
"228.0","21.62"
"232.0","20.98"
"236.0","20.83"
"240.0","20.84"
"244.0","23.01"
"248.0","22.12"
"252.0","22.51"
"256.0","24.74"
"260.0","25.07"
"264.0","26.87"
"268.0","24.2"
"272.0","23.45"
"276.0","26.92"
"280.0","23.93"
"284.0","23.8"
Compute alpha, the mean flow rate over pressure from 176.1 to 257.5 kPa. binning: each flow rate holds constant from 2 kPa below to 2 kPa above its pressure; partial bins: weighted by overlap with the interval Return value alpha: 21.5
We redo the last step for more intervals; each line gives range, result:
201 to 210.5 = 22.6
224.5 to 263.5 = 22.6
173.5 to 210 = 19.7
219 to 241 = 21.8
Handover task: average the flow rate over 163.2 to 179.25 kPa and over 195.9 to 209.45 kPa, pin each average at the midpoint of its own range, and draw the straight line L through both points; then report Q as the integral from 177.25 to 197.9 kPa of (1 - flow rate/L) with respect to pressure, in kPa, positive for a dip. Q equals 3.2 kPa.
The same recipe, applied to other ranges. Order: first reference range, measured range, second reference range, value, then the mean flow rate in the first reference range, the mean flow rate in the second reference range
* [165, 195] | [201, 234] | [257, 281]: -2.07 kPa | 19.2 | 25.1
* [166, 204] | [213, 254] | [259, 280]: 0.71 kPa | 19.8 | 25.2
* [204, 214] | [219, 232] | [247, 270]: 0.68 kPa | 23.5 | 24.3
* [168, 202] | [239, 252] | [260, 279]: 0.81 kPa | 19.5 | 25.3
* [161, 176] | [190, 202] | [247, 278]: 0.46 kPa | 22.1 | 24.6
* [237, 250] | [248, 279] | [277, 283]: -1.79 kPa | 21.9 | 24.4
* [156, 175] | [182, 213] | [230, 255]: 2.00 kPa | 22.6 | 21.8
